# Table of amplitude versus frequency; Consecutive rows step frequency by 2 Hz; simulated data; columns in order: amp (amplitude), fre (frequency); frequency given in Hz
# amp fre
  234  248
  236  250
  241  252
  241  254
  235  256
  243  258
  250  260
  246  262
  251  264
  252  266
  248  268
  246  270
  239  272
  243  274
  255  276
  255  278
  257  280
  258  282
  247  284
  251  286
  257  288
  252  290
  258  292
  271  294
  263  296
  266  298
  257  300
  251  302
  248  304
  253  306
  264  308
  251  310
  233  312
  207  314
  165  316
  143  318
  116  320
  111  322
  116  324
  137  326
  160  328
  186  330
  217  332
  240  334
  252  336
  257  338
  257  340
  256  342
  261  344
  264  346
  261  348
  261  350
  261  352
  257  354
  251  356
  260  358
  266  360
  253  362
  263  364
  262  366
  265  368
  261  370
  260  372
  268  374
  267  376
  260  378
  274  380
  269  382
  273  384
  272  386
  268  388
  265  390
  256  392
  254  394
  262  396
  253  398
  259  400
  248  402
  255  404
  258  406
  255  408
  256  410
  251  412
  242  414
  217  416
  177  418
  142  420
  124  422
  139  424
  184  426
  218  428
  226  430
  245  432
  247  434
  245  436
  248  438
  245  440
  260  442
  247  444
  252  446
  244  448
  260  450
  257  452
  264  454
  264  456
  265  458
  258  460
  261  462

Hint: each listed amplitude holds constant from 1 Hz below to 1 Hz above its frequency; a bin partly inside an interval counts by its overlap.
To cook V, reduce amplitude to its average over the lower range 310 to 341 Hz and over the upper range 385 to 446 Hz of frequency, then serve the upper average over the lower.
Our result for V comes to 1.24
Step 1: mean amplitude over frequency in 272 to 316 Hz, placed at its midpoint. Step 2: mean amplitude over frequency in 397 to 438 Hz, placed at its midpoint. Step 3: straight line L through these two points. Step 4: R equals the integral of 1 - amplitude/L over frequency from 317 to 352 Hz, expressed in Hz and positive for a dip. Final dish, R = 4.8 Hz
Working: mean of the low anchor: 250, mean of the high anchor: 223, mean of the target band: 207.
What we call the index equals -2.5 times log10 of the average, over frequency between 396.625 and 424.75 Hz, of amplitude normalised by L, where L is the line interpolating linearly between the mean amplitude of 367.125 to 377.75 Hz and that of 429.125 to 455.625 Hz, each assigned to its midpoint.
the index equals 0.16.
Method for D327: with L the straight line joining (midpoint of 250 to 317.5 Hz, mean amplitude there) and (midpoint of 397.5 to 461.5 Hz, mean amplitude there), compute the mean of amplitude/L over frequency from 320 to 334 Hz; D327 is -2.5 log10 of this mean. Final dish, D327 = 0.47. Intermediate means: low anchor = 246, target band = 158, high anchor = 235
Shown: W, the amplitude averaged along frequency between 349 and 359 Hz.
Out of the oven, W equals 258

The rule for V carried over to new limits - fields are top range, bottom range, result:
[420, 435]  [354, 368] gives 0.75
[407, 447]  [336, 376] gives 0.85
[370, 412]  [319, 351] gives 1.25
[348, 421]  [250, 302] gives 1.01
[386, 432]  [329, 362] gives 0.91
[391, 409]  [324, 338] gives 1.30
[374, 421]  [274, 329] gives 1.12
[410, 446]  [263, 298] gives 0.86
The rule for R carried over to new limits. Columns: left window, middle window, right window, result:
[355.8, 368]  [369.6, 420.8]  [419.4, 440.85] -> -3.7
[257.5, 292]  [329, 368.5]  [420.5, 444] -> -3.1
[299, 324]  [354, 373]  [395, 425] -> -4.1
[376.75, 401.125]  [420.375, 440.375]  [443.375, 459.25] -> 3.9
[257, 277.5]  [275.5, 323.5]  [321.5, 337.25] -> -3.9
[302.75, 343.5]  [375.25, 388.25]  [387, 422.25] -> -2.3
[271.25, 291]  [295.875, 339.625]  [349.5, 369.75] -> 8.0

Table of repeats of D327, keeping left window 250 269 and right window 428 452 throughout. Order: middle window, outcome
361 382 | -0.076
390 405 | -0.043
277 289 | -0.040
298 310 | -0.044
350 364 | -0.056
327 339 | 0.125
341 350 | -0.065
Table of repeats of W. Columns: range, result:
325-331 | 161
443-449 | 248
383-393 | 267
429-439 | 242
